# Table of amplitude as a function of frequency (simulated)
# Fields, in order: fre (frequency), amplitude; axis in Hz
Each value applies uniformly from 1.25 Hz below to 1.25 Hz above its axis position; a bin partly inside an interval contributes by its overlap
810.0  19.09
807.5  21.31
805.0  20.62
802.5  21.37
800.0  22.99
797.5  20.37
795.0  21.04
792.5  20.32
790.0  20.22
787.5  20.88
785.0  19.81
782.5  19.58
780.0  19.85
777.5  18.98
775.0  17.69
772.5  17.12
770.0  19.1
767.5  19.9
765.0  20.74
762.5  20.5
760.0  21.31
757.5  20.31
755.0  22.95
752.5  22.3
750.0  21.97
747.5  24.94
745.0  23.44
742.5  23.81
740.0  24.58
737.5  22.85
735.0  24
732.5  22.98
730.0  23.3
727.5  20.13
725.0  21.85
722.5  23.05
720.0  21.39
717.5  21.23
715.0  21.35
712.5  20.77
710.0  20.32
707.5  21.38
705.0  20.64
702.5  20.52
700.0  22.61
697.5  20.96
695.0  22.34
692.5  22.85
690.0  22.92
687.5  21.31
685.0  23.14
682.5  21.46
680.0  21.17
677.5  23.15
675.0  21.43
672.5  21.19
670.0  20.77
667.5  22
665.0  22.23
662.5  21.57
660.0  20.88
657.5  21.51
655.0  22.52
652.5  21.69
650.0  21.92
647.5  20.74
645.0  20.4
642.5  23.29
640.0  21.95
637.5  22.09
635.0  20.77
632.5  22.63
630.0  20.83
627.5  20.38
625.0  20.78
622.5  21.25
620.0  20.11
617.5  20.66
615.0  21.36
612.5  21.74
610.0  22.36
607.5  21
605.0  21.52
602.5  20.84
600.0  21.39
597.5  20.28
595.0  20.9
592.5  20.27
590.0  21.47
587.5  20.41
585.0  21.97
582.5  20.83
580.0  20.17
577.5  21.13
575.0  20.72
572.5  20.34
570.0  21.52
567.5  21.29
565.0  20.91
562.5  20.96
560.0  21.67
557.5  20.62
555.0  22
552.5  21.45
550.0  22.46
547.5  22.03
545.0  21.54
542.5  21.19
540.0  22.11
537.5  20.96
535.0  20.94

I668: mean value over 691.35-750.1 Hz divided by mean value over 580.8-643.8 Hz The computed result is 1.0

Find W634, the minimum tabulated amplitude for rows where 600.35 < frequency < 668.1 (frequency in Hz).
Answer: 20.11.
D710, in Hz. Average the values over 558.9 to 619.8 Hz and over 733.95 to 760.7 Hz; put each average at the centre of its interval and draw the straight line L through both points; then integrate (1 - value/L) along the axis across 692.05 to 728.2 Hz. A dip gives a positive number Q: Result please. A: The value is 1.8 Hz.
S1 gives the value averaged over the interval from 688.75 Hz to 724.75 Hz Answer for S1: 21.6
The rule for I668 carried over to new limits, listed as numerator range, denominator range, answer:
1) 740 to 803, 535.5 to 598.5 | 0.99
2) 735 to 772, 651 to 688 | 1.01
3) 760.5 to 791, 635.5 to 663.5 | 0.90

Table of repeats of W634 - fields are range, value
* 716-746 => 20.13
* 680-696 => 21.17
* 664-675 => 20.77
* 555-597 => 20.17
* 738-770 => 19.1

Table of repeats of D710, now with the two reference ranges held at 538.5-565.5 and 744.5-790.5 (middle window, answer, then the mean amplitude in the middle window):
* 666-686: -0.75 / 21.8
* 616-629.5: 0.36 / 20.7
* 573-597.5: 0.66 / 20.8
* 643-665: -0.45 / 21.5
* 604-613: -0.15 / 21.7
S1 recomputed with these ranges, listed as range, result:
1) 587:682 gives 21.4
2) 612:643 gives 21.3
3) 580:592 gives 21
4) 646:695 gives 21.8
